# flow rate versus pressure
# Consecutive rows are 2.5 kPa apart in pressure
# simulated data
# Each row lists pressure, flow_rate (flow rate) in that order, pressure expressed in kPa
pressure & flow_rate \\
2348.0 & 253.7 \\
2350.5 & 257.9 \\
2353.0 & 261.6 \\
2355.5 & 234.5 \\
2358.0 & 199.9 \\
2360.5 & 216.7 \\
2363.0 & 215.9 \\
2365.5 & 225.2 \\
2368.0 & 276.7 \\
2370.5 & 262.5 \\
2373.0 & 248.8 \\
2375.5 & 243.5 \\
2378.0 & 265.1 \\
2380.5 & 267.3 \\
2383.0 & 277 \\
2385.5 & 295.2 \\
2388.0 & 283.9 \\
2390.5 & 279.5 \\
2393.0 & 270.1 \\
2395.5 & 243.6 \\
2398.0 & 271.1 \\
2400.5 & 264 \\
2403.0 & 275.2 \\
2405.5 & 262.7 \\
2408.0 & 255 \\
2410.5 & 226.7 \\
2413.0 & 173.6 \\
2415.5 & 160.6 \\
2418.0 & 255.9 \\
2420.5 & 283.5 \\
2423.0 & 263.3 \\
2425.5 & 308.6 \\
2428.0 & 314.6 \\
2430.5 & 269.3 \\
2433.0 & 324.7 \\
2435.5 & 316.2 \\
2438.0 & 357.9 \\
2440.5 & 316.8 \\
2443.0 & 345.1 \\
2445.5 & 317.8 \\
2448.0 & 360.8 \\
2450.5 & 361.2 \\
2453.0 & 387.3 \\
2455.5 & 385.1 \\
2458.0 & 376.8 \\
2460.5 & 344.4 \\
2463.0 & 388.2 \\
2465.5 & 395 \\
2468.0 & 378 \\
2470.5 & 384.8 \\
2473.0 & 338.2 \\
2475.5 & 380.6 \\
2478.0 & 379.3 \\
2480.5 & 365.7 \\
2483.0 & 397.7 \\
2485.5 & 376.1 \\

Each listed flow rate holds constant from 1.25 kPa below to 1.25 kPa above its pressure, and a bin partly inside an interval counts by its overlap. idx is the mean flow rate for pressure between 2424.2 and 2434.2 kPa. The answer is 304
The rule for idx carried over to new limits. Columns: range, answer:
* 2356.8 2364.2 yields 211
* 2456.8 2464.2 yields 370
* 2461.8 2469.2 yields 387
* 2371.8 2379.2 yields 252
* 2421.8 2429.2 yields 296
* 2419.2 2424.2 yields 273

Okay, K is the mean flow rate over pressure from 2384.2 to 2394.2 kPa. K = 282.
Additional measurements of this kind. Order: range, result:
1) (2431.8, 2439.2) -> 333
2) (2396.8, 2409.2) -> 266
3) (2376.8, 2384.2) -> 270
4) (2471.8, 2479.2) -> 366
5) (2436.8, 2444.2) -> 340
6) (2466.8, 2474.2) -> 367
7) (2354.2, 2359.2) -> 218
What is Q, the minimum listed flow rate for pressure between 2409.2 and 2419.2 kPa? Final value 160.6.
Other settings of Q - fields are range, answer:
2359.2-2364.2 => 215.9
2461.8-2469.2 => 378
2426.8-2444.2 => 269.3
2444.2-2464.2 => 317.8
